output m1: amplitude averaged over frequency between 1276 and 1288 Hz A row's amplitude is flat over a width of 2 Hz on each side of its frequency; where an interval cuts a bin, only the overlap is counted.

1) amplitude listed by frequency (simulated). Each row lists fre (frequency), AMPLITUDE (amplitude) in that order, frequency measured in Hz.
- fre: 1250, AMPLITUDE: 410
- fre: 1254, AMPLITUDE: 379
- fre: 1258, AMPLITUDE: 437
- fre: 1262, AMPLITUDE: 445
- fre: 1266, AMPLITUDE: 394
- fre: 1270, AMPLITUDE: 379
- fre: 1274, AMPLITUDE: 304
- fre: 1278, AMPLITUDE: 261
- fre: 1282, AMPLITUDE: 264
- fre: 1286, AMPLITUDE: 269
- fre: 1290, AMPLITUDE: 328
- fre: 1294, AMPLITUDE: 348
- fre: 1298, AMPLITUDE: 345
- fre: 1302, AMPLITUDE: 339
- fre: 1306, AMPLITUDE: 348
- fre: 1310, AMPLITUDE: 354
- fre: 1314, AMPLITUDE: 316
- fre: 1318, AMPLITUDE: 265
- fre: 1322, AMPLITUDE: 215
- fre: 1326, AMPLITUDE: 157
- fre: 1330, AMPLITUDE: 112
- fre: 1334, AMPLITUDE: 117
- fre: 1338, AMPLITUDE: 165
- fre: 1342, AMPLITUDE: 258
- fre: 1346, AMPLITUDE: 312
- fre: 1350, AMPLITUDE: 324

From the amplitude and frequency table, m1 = 265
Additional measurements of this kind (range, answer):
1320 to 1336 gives 150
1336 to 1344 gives 212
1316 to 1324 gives 240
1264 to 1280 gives 334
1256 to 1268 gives 425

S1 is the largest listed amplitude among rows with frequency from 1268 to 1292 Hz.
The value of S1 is 379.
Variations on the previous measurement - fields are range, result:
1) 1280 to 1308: 348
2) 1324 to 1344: 258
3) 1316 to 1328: 265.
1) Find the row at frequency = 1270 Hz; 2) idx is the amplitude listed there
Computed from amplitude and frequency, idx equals 379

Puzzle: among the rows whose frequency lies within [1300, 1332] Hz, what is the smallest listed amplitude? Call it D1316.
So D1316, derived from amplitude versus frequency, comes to 112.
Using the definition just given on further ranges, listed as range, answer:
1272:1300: 261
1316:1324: 215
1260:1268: 394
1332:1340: 117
